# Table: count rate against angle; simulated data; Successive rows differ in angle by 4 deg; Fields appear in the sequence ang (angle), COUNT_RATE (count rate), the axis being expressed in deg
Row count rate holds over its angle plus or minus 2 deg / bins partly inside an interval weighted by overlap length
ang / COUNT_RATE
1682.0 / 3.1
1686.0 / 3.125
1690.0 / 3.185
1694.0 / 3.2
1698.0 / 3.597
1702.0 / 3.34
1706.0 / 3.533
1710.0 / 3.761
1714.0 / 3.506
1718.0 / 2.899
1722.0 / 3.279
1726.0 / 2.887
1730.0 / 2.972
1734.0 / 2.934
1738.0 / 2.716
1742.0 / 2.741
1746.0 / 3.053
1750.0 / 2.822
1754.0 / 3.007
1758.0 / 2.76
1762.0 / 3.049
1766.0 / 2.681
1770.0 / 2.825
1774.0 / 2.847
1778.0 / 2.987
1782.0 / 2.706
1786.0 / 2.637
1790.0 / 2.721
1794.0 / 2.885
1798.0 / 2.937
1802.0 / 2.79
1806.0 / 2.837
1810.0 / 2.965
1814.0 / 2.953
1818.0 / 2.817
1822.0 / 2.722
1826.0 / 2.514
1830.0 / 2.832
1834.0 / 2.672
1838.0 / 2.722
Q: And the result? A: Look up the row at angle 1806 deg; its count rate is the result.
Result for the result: 2.837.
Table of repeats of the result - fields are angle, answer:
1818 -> 2.817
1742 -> 2.741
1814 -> 2.953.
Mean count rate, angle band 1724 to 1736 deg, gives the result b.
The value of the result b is 2.93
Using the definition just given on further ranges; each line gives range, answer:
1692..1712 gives 3.49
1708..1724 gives 3.36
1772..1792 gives 2.78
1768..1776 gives 2.84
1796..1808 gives 2.85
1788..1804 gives 2.83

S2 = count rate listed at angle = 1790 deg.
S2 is 2.721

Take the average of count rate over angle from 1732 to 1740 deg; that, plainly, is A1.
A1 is 2.83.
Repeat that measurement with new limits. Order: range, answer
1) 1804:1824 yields 2.86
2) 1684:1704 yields 3.29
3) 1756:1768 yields 2.83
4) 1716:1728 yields 3.02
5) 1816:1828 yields 2.68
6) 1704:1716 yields 3.6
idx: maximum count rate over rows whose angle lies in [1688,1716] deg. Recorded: 3.761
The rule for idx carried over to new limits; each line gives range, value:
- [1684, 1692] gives 3.185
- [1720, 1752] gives 3.279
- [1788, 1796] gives 2.885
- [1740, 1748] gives 3.053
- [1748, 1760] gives 3.007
